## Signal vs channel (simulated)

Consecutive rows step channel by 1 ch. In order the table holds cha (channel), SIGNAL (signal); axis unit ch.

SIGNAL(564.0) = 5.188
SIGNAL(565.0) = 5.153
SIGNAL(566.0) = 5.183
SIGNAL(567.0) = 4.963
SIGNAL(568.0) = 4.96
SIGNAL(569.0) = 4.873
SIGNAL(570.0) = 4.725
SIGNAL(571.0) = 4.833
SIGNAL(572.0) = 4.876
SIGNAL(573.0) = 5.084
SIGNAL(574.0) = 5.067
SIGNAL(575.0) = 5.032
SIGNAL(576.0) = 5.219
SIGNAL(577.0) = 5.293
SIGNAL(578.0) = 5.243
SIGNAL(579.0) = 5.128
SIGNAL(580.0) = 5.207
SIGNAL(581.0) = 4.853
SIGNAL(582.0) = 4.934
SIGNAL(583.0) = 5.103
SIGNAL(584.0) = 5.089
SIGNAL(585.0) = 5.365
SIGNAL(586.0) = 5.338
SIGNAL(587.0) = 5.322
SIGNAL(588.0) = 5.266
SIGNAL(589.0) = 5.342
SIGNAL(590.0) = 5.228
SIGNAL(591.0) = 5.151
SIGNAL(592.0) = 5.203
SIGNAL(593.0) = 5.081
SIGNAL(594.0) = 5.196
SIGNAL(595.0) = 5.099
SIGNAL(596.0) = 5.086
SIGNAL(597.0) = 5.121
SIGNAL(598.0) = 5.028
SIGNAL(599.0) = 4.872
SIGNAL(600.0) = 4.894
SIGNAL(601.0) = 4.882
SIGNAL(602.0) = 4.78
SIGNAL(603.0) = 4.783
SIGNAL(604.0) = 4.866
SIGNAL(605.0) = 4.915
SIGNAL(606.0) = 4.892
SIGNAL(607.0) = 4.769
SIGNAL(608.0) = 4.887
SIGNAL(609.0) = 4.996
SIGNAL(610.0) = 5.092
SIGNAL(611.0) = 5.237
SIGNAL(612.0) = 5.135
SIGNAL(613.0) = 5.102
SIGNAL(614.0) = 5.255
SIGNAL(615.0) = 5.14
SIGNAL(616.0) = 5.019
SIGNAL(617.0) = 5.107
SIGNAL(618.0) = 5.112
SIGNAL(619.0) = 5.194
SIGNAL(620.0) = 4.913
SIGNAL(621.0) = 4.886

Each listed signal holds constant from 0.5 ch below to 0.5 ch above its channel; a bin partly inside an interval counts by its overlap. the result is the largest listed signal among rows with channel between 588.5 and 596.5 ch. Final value 5.342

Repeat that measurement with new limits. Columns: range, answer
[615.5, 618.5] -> 5.112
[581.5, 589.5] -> 5.365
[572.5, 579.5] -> 5.293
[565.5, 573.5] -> 5.183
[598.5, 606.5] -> 4.915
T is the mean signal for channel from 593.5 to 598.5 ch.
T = 5.11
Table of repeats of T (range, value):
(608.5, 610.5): 5.04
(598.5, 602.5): 4.86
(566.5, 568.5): 4.96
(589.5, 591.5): 5.19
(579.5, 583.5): 5.02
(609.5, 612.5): 5.15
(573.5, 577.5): 5.15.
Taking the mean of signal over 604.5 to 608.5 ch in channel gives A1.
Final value 4.87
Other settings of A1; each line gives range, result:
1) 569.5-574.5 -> 4.92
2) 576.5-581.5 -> 5.14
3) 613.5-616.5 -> 5.14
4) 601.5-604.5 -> 4.81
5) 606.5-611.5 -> 5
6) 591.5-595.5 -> 5.14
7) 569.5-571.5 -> 4.78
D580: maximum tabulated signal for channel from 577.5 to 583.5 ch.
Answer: 5.243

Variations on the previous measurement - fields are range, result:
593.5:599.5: 5.196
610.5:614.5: 5.255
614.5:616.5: 5.14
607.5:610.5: 5.092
